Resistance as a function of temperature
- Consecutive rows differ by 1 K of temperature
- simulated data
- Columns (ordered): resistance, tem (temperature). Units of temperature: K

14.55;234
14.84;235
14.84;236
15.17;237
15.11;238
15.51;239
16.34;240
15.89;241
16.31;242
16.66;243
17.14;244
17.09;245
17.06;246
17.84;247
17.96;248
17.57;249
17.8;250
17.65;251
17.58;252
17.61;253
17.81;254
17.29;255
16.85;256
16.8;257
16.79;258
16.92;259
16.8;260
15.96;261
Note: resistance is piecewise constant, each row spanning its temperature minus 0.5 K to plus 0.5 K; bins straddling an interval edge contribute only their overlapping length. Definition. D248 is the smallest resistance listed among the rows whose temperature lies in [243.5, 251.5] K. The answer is 17.06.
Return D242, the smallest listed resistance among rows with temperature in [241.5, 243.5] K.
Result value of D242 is 16.31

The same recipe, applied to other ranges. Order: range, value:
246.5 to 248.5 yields 17.84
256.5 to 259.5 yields 16.79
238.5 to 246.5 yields 15.51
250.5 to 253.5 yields 17.58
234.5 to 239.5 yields 14.84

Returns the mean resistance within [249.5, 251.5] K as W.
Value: 17.7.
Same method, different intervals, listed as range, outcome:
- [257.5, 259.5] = 16.9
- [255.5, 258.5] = 16.8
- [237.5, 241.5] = 15.7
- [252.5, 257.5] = 17.3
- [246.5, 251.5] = 17.8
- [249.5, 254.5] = 17.7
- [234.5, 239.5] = 15.1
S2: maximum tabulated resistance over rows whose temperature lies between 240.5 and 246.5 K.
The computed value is 17.14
